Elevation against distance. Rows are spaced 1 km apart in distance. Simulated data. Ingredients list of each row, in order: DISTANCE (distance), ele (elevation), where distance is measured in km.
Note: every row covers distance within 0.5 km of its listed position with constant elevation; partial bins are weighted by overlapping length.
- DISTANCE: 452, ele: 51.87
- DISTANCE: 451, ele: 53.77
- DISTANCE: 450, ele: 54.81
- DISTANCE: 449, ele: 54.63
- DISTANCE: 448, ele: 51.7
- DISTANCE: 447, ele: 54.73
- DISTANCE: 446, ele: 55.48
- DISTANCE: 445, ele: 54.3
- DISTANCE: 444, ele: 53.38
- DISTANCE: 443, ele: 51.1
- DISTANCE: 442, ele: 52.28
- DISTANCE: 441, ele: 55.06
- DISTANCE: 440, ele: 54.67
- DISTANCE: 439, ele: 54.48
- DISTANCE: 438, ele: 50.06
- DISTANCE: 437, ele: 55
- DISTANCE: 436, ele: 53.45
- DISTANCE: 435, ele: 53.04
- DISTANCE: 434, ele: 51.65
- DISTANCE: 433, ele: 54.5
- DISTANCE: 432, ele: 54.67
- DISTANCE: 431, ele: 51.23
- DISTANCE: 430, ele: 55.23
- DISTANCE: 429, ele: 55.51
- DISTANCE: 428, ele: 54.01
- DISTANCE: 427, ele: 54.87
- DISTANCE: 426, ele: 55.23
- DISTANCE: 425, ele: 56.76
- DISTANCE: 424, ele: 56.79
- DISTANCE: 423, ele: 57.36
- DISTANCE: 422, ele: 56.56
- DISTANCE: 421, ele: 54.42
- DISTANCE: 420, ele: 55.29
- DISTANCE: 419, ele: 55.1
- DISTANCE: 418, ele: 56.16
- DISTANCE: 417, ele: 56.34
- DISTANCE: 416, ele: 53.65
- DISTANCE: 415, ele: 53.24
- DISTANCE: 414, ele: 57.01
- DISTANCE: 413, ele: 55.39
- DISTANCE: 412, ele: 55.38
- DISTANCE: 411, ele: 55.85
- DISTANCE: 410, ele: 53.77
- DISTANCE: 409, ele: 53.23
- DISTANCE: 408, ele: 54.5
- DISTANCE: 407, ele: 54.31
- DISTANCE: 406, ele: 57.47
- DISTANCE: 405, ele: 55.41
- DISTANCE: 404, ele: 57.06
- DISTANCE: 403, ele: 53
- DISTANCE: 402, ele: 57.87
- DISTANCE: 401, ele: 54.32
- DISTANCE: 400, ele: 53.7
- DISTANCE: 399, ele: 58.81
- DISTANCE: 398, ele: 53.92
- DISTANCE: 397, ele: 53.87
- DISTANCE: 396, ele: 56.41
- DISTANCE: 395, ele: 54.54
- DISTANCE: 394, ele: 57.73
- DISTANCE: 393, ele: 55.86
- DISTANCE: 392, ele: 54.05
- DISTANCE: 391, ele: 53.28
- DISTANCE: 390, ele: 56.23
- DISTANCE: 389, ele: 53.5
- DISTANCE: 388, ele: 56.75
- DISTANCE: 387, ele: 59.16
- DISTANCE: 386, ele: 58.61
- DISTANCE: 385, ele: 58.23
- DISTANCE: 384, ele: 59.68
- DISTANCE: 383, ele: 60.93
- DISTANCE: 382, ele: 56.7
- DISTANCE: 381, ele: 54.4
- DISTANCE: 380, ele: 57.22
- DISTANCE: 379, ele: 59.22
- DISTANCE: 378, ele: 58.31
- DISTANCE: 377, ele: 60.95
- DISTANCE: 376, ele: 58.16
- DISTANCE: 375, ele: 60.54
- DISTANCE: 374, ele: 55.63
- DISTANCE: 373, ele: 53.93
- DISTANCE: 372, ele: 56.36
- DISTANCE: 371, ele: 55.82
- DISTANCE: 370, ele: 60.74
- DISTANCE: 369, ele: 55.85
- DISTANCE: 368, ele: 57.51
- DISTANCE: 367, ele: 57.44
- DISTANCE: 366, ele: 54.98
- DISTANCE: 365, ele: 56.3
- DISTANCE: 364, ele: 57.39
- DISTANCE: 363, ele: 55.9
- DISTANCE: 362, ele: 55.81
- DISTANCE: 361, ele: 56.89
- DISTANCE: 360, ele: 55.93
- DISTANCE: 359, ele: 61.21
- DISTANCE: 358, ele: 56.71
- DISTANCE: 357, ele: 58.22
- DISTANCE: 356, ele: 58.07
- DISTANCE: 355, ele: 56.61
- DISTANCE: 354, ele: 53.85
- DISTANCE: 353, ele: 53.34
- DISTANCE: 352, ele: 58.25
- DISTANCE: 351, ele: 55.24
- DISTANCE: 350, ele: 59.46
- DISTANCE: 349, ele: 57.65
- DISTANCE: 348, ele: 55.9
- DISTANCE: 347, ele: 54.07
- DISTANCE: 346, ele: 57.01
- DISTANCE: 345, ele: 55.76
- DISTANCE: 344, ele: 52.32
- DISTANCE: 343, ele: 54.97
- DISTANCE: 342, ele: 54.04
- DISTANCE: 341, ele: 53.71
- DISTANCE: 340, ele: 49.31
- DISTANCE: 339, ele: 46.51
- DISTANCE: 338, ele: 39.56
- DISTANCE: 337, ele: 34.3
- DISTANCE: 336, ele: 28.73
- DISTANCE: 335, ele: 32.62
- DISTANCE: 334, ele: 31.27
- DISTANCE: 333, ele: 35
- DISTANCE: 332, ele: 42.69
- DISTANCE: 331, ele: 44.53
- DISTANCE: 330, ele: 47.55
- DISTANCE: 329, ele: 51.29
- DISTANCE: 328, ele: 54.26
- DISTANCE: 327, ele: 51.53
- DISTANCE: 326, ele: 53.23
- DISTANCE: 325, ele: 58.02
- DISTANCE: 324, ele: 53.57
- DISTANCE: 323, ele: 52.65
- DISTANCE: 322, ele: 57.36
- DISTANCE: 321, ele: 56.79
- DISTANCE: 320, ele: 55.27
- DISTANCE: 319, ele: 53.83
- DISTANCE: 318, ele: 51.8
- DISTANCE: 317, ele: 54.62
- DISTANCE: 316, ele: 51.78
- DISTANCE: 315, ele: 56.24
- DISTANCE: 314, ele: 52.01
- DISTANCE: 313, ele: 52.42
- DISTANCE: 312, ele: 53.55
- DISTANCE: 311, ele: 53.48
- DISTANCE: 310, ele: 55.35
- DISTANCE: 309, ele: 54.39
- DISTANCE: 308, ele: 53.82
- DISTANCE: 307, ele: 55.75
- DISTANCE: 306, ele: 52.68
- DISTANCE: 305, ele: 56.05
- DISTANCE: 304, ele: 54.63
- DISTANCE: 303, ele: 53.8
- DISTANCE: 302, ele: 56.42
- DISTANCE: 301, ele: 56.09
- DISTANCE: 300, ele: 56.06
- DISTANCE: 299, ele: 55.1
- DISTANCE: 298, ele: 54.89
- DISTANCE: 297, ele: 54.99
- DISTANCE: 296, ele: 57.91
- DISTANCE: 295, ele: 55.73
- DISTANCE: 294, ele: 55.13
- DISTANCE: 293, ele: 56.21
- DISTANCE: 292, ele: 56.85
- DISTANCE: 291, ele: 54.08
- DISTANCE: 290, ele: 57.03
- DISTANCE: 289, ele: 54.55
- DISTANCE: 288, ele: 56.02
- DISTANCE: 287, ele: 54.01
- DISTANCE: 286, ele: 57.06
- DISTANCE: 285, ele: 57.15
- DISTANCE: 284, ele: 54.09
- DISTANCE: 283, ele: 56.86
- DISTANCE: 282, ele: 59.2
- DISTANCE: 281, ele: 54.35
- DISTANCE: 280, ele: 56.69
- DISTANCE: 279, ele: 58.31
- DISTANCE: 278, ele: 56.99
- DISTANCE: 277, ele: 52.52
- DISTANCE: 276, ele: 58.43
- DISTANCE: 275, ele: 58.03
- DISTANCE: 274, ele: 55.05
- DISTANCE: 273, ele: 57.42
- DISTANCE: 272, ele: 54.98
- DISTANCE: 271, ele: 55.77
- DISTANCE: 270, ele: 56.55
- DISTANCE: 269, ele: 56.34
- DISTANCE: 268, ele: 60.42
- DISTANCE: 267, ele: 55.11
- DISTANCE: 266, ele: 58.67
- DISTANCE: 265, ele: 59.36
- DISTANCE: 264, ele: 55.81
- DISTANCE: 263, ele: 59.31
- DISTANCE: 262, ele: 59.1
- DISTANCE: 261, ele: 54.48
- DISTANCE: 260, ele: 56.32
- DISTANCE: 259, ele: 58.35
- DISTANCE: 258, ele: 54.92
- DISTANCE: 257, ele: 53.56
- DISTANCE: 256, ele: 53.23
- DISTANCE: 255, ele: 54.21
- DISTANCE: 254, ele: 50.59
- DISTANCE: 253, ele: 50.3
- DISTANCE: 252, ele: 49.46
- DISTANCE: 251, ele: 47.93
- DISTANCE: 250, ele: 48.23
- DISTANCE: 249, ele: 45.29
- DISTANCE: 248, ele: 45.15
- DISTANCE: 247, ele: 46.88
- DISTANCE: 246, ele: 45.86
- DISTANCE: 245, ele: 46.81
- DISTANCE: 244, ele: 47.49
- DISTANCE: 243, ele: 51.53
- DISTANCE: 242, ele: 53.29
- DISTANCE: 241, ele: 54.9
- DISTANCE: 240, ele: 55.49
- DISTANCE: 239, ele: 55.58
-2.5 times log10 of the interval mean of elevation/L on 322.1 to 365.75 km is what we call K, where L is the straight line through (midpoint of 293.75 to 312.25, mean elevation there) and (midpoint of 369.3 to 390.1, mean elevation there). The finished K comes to 0.10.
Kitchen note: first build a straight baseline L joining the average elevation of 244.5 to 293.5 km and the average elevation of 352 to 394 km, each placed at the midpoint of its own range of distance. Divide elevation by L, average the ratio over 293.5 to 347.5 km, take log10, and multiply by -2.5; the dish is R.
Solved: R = 0.09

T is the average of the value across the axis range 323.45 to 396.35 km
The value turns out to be 53.8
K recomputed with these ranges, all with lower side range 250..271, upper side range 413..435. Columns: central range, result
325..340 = 0.26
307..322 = 0.02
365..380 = -0.05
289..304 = -0.01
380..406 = -0.02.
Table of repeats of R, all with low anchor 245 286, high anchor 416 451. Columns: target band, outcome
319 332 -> 0.04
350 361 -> -0.05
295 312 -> -0.01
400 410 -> -0.01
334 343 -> 0.27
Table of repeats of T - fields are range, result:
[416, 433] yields 55.3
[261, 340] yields 53.3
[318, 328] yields 54.5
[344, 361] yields 56.6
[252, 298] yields 56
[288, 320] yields 54.8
